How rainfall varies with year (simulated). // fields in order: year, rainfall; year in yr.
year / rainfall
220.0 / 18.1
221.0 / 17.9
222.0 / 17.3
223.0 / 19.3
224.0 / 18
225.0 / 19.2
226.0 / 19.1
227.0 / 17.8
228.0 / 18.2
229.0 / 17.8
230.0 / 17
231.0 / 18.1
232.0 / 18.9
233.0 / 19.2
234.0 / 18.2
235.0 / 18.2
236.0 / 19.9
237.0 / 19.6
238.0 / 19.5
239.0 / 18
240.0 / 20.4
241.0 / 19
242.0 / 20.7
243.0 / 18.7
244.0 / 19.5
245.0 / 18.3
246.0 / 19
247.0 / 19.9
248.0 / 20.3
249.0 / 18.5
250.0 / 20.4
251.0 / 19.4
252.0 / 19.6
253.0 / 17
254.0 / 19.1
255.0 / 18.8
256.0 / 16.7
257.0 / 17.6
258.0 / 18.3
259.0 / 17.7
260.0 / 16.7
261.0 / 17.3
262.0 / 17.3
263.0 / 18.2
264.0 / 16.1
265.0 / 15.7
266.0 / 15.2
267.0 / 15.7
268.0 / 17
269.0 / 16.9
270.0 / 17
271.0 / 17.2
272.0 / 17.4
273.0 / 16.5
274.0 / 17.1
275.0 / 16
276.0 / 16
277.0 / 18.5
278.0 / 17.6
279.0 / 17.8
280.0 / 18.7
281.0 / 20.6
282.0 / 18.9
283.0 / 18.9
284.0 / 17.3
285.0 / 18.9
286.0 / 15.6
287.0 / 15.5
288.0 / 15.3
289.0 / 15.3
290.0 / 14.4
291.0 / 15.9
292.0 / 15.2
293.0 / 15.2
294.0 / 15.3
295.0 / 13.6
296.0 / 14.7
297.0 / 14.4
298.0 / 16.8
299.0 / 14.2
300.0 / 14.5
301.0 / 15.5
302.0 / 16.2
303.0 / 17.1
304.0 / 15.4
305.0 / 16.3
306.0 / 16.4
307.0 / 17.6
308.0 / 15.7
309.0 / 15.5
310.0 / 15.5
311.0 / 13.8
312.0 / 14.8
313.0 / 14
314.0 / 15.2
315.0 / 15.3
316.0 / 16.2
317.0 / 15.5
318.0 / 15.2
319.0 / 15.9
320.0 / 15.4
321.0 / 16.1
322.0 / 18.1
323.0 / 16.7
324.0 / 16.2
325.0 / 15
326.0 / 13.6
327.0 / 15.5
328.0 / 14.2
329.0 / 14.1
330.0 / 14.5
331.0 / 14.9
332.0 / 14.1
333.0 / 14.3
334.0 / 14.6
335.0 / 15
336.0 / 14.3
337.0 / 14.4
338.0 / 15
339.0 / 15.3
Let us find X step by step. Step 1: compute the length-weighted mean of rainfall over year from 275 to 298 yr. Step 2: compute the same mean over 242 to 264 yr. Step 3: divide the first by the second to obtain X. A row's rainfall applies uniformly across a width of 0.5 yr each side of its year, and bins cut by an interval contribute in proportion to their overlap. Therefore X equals 0.89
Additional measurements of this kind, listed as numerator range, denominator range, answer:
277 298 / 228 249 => 0.87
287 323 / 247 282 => 0.88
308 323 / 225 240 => 0.83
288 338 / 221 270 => 0.83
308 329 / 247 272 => 0.87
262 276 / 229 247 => 0.88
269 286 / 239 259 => 0.93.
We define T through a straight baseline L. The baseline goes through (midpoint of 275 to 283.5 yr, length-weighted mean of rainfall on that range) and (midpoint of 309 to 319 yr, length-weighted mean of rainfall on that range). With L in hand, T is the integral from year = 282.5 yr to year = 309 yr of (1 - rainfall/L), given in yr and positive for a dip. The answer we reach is 1.47 yr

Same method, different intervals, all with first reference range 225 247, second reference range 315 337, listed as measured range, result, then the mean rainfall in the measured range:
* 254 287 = 0.2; 17.3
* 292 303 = 0.8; 15.1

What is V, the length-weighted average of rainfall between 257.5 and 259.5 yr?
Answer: 18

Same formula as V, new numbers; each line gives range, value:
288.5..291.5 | 15.2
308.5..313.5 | 14.7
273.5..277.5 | 16.9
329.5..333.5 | 14.4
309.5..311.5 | 14.7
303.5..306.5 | 16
